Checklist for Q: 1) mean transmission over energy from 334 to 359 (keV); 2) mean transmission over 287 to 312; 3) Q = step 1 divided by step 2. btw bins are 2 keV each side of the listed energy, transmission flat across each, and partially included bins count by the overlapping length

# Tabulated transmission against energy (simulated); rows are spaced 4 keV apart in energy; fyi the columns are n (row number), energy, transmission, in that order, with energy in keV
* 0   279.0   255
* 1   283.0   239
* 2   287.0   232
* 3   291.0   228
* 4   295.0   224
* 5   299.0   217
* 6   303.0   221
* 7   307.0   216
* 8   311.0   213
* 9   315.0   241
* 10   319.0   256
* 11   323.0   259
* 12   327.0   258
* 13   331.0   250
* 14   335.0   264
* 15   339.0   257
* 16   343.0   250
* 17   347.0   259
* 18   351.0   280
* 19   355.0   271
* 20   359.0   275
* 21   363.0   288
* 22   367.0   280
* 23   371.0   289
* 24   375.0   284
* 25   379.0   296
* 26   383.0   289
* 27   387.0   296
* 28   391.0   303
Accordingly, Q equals 1.20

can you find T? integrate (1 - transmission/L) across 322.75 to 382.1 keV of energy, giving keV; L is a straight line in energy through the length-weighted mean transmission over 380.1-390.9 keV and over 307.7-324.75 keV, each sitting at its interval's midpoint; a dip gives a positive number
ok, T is -0.6 keV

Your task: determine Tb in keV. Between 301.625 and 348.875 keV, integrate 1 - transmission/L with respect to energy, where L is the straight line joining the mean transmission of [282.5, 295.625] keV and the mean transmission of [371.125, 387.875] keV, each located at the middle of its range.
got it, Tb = 1.7 keV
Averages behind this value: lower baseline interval 231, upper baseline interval 291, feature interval 246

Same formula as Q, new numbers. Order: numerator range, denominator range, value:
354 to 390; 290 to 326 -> 1.24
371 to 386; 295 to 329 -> 1.24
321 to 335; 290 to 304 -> 1.16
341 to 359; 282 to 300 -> 1.17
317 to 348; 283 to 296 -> 1.12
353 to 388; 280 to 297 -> 1.23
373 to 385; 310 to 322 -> 1.20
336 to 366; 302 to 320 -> 1.18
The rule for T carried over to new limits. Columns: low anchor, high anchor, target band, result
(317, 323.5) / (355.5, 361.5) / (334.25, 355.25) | 0.5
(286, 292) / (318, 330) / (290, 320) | 2.0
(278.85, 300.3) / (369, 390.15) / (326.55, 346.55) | 0.5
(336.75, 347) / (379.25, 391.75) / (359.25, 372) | -0.3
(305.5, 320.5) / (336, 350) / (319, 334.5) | -0.8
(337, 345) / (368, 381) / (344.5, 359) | -0.3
